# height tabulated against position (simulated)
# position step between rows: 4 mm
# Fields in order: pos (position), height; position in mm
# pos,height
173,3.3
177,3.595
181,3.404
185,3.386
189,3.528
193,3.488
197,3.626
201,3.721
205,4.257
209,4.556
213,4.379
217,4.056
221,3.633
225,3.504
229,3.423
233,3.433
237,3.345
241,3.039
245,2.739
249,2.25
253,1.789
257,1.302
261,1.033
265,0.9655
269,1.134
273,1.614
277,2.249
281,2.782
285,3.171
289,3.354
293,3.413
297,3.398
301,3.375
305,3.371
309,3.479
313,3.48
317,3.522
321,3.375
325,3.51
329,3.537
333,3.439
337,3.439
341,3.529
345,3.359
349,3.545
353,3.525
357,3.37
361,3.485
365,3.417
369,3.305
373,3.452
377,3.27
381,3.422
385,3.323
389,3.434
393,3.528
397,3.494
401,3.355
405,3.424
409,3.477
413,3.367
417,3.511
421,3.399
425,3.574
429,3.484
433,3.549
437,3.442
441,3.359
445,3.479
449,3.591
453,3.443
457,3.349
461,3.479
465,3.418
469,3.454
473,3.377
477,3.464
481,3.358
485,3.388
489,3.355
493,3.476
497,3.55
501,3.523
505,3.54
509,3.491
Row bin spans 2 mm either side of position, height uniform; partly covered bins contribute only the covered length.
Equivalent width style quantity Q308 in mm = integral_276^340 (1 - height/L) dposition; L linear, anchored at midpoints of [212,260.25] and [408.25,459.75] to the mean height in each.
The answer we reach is -3.22 mm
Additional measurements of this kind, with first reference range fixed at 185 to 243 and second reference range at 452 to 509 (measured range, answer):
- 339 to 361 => 0.6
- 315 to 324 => 0.4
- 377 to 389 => 0.6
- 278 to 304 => 3.0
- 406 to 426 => 0.3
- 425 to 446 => 0.1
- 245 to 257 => 5.4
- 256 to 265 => 6.3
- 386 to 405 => 0.4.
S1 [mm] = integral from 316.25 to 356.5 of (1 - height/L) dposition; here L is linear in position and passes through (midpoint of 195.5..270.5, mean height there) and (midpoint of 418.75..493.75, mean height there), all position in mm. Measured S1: -3.6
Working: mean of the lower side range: 2.96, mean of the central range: 3.47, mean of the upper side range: 3.44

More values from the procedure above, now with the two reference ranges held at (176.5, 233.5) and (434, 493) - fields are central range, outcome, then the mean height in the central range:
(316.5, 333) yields 0.6 mm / 3.48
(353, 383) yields 1.3 mm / 3.4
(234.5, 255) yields 5.8 mm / 2.65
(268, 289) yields 7.5 mm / 2.35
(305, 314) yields 0.4 mm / 3.46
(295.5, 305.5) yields 0.7 mm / 3.38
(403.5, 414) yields 0.2 mm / 3.43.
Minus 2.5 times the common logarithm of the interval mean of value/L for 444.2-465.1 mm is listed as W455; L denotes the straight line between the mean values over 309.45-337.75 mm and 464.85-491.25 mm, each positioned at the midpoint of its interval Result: -0.02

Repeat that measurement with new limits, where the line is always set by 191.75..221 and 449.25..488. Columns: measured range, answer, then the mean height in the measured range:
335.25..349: 0.074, 3.46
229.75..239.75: 0.170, 3.37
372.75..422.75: 0.049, 3.42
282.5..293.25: 0.168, 3.27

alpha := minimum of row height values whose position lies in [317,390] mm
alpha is 3.27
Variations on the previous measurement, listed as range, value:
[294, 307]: 3.371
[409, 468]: 3.349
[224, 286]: 0.9655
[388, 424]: 3.355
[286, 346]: 3.354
